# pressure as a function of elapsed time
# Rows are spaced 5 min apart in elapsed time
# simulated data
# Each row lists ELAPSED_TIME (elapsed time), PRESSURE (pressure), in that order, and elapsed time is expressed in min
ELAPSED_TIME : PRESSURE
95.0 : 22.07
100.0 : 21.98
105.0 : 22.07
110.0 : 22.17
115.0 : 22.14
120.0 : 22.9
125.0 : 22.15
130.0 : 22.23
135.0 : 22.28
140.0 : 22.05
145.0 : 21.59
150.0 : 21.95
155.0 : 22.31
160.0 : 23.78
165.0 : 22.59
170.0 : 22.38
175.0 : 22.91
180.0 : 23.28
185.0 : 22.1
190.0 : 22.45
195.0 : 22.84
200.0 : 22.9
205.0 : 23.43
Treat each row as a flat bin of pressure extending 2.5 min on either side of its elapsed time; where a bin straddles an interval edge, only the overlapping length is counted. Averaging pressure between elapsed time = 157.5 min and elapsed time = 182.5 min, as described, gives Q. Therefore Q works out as 23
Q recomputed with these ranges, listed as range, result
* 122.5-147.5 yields 22.1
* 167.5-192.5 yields 22.6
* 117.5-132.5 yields 22.4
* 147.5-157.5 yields 22.1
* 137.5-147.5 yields 21.8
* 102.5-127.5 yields 22.3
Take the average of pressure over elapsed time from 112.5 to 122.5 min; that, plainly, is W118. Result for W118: 22.5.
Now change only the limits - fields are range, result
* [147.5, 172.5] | 22.6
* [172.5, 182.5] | 23.1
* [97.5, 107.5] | 22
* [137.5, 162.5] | 22.3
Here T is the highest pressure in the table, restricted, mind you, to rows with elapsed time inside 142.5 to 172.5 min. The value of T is 23.78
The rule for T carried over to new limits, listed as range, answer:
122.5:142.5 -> 22.28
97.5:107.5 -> 22.07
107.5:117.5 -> 22.17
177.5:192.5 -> 23.28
